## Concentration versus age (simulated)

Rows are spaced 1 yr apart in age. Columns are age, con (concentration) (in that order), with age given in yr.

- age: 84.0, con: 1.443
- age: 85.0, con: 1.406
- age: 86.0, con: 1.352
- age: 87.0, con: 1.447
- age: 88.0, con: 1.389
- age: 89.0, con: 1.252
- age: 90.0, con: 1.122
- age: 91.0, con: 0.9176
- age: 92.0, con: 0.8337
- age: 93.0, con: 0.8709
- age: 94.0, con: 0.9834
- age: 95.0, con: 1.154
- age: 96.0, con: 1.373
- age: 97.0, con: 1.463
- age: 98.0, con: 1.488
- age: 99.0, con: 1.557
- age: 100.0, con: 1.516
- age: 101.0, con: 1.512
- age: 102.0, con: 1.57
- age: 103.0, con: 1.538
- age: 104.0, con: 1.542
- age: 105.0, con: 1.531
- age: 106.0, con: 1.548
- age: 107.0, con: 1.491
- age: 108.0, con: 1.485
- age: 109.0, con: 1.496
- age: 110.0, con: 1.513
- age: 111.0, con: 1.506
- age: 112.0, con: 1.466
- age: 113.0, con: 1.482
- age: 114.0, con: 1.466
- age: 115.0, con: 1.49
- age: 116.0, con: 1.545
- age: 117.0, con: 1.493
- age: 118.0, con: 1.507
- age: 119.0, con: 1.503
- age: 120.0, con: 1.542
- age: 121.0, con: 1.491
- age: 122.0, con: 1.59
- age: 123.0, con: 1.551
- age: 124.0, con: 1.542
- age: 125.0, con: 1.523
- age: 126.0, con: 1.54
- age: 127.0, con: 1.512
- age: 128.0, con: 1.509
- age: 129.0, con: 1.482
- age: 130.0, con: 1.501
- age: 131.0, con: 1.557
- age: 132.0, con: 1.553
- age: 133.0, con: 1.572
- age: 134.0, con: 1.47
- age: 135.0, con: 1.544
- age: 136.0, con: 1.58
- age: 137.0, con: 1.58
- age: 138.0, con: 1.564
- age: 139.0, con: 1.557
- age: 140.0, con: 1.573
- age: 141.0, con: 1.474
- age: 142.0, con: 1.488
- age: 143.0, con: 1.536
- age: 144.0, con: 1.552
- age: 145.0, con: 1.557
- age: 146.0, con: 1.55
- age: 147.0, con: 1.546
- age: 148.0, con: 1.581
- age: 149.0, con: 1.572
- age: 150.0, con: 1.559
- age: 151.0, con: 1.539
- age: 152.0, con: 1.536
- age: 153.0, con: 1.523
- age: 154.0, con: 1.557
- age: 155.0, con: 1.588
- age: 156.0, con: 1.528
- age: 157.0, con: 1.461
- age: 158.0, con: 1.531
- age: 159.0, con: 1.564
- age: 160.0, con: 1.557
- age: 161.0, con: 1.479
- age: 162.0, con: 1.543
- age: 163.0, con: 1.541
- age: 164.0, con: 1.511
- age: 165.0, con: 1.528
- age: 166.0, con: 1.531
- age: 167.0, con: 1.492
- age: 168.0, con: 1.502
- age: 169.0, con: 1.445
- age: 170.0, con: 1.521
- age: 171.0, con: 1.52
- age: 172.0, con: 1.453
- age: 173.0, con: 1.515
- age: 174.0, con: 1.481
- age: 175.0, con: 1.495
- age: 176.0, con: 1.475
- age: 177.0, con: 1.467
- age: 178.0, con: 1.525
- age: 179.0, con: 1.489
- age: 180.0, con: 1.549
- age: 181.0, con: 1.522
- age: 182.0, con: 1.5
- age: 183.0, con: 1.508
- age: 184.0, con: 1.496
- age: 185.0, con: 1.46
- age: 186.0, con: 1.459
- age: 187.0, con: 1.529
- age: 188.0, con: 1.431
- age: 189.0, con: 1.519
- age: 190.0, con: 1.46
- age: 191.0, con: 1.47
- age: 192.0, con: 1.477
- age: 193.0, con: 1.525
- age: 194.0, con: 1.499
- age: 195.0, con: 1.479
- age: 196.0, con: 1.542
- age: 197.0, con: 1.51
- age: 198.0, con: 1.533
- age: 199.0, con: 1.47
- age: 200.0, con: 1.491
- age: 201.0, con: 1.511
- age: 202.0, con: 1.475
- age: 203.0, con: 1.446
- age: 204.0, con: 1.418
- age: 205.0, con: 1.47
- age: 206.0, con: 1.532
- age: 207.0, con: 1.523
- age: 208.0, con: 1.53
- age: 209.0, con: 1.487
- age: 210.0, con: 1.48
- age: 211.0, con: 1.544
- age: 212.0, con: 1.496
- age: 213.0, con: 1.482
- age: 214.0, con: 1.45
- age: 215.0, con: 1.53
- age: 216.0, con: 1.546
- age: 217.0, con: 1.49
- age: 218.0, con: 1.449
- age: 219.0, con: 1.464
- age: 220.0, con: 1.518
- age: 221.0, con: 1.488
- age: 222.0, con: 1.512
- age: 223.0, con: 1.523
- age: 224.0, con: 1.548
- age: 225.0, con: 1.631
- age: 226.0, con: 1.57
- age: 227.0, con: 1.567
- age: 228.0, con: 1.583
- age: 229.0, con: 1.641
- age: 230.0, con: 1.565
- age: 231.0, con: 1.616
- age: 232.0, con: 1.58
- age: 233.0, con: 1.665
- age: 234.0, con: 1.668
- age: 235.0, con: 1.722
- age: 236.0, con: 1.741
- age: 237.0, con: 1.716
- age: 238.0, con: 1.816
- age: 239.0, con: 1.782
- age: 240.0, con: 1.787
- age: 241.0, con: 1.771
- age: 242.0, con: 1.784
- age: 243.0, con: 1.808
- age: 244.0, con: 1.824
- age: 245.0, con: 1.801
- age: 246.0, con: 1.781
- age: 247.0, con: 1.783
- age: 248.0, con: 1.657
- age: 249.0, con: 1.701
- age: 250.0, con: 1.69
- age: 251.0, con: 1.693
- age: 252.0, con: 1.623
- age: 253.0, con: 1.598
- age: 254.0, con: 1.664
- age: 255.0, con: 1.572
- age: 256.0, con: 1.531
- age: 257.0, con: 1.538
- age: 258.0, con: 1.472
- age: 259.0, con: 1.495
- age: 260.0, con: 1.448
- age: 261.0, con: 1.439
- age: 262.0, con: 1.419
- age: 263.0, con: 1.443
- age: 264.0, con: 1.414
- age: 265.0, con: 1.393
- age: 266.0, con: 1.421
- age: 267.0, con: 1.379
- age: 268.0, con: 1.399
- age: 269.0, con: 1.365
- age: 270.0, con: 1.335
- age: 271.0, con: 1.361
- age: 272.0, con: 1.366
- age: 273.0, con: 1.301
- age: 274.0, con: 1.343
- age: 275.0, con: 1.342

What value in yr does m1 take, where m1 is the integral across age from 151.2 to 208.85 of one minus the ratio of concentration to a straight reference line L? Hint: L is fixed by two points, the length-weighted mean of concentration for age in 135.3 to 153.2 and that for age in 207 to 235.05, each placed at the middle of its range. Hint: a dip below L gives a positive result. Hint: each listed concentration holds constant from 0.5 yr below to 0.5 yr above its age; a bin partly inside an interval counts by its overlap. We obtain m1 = 1.6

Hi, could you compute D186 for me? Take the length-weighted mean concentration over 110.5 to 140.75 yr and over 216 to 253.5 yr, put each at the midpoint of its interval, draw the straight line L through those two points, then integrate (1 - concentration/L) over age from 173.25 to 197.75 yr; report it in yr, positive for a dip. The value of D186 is 1.5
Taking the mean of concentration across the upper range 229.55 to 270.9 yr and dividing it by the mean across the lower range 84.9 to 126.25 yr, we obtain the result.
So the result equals 1.13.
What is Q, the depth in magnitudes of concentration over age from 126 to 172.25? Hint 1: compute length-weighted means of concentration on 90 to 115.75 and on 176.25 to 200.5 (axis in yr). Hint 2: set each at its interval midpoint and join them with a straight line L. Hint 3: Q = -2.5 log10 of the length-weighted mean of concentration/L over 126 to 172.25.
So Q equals -0.06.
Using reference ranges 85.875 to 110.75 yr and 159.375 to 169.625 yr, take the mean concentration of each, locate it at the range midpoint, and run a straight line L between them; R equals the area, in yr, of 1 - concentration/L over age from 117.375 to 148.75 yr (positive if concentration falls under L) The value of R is -2.10 yr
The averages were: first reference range 1.36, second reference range 1.51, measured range 1.54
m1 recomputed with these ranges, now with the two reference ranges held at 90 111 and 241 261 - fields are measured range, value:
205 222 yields 0.9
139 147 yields -0.5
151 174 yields -0.5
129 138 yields -0.7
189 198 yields 0.3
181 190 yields 0.2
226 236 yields -0.1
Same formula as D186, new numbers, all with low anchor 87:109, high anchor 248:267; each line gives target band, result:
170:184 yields -0.6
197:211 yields -0.2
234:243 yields -1.5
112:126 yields -1.5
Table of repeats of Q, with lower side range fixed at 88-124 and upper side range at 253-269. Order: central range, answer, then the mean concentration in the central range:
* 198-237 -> -0.06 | 1.54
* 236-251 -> -0.20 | 1.76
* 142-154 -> -0.09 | 1.55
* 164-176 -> -0.05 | 1.5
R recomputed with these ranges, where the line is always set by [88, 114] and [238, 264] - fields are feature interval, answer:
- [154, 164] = -0.38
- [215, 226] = 0.47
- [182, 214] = 1.14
